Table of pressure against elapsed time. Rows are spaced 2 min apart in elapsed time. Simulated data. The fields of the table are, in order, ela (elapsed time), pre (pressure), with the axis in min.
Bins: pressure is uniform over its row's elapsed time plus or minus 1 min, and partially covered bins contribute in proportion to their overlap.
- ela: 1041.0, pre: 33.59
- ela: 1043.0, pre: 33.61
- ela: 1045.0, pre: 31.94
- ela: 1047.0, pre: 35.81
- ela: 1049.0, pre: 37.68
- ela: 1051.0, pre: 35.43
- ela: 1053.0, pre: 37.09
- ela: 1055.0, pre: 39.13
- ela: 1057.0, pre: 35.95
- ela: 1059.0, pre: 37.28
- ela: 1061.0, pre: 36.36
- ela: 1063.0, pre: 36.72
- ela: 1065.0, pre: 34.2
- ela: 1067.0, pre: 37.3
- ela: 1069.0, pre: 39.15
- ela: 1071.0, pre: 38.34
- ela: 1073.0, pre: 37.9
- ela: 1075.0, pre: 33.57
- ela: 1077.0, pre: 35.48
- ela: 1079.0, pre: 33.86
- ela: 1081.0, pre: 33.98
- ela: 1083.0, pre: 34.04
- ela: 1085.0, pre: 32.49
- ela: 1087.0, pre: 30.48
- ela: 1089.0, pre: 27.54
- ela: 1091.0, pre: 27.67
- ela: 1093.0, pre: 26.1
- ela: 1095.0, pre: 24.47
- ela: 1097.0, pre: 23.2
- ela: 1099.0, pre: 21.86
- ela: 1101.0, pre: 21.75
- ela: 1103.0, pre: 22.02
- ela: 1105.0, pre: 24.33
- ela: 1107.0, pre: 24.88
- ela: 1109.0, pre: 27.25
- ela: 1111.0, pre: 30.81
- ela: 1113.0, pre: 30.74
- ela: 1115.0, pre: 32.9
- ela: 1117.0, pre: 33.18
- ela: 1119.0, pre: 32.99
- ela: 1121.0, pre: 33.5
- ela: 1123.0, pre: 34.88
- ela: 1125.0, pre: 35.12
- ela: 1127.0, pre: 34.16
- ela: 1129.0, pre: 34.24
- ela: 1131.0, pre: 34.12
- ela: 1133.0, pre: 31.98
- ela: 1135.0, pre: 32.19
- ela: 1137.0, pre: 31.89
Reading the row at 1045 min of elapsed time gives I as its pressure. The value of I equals 31.94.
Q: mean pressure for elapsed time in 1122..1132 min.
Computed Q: 34.5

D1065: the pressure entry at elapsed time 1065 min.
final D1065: 34.2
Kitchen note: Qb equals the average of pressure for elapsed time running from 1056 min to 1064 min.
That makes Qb 36.6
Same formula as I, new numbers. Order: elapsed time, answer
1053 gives 37.09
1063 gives 36.72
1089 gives 27.54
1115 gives 32.9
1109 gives 27.25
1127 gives 34.16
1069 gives 39.15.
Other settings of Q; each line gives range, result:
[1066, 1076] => 37.3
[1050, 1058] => 36.9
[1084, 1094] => 28.9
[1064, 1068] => 35.8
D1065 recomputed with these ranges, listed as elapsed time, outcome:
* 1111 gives 30.81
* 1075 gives 33.57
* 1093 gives 26.1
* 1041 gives 33.59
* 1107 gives 24.88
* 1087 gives 30.48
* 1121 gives 33.5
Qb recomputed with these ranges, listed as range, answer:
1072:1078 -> 35.6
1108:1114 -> 29.6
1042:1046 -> 32.8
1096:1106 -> 22.6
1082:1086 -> 33.3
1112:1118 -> 32.3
